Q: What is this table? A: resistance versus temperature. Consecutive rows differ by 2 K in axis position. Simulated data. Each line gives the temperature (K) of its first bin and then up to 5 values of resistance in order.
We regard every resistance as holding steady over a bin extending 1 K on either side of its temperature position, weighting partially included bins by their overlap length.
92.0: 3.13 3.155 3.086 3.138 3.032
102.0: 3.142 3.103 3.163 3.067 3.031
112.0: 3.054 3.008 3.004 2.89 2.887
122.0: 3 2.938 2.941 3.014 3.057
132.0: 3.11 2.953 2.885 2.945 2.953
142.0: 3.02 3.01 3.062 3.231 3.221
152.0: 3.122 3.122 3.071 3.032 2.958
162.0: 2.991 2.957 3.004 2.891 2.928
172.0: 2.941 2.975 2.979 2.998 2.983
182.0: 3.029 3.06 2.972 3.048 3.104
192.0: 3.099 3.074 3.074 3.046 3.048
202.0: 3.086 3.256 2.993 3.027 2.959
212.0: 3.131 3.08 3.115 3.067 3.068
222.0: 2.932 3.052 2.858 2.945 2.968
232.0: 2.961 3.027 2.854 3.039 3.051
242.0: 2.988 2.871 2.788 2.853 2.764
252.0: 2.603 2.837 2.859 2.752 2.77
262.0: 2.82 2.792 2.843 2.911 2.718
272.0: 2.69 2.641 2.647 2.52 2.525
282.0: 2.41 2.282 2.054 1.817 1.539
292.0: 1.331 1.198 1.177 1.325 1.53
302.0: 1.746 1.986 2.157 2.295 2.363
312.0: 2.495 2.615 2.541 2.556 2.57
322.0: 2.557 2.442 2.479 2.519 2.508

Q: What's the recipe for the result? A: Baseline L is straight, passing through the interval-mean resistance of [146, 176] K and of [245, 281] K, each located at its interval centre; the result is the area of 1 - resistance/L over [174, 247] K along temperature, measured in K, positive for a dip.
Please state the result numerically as -3.2 K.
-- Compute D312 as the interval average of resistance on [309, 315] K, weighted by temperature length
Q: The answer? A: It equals 2.49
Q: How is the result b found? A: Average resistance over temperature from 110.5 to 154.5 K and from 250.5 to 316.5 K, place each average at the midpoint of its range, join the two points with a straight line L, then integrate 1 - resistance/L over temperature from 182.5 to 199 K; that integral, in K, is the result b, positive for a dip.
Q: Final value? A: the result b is -1.9 K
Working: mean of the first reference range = 3.02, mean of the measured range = 3.06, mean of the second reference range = 2.3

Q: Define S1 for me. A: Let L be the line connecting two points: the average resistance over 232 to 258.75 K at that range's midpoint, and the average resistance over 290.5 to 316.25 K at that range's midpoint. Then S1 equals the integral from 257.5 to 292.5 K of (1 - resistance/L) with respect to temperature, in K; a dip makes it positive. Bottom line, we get -1.16 K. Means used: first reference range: 2.87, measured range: 2.46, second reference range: 1.88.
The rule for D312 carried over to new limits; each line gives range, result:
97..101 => 3.08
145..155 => 3.15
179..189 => 3.02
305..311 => 2.27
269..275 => 2.68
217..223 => 3.02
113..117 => 3.01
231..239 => 2.97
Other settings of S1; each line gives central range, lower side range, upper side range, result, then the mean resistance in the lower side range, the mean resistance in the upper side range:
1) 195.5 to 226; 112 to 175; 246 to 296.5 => -4.0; 3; 2.43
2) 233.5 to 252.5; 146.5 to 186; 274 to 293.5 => -3.5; 3.03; 2.13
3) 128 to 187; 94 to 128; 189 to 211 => 0.7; 3.03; 3.07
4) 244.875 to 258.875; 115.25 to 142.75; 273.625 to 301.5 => -4.1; 2.97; 1.91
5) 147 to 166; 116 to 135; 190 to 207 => -0.3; 2.98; 3.09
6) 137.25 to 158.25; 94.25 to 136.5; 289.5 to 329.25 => -1.5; 3.03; 2.08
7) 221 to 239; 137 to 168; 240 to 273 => -0.6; 3.04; 2.81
